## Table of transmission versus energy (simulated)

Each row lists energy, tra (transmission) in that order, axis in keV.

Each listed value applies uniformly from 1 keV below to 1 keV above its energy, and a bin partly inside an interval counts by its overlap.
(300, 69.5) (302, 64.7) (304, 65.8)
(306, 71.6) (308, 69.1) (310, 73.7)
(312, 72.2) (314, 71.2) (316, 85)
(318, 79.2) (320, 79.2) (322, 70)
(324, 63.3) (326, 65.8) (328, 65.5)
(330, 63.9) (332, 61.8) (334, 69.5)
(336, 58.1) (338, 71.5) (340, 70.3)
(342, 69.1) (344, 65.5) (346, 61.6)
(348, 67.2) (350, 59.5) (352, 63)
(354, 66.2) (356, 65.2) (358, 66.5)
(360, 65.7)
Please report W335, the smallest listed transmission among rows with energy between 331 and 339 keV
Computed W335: 58.1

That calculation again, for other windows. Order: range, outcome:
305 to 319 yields 69.1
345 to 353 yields 59.5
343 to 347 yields 61.6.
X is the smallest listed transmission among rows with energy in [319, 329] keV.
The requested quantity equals 63.3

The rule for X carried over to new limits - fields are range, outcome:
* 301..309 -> 64.7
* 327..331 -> 63.9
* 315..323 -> 70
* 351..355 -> 63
